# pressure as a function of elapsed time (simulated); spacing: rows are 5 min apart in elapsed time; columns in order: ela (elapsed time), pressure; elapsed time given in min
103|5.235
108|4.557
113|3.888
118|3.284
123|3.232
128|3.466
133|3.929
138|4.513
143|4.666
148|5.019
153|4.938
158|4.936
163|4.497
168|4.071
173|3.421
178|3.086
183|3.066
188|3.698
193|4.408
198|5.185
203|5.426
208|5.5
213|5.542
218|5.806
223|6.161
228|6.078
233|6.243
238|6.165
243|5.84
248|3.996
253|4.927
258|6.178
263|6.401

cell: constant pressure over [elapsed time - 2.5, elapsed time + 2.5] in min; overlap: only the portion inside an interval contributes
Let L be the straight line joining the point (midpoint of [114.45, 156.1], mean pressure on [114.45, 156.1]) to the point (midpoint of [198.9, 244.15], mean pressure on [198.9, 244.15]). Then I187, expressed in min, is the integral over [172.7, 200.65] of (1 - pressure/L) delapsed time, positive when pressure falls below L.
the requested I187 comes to 7.15 min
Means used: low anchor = 4.14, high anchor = 5.84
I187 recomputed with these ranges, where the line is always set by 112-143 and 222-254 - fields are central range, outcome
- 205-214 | -0.6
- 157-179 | 2.2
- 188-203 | 0.7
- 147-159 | -2.1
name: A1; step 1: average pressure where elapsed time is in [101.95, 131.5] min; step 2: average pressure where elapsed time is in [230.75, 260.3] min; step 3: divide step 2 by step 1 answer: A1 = 1.43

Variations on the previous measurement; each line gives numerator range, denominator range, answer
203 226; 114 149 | 1.44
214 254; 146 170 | 1.21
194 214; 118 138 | 1.47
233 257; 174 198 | 1.45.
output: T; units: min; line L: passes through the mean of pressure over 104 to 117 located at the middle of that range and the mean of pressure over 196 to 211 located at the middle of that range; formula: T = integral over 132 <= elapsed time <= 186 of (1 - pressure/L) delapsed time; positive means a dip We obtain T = 6.8 min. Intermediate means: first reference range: 4.23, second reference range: 5.38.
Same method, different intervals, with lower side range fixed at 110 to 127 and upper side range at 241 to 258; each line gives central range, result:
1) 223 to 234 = -3.0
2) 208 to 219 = -2.3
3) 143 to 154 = -3.0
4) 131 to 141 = -1.5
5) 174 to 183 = 2.3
